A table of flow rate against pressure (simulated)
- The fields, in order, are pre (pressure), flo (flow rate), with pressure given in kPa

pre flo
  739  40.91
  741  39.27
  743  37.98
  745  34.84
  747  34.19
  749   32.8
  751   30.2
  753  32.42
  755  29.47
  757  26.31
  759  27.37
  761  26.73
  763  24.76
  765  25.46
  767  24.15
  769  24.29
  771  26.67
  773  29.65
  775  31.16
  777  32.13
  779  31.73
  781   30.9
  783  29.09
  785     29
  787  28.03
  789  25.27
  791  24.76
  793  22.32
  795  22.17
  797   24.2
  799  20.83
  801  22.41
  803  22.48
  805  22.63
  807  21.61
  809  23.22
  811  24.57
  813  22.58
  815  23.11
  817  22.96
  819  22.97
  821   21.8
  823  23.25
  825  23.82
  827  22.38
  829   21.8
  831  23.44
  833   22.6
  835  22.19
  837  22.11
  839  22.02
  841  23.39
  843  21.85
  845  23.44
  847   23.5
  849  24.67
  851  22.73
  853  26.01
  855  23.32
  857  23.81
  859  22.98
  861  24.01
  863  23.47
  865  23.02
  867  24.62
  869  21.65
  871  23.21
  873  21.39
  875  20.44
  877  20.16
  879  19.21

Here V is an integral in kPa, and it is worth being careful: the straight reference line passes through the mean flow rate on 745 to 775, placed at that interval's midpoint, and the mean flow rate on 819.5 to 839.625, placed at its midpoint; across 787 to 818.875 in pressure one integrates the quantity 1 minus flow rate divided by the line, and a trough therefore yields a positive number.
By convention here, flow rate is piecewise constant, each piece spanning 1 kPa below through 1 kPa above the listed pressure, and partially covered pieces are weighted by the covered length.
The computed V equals 2.1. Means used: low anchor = 28.5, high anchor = 22.6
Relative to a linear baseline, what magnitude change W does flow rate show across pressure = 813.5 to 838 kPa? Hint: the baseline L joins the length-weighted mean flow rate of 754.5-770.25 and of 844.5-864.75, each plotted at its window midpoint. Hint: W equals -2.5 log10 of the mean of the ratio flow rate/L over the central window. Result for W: 0.08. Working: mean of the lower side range 26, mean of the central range 22.7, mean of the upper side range 23.8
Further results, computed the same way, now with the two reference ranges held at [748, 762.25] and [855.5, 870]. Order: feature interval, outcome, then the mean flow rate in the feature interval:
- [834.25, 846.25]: 0.10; 22.5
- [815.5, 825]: 0.13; 22.9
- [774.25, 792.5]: -0.05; 28.9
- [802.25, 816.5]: 0.15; 22.9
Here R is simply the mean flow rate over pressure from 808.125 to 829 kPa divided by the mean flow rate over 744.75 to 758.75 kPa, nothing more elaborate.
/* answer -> 0.74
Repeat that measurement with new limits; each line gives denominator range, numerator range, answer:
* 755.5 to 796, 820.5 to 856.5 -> 0.85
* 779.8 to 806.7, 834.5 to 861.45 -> 0.94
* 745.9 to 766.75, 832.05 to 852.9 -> 0.80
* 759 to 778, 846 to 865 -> 0.87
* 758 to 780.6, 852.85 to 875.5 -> 0.83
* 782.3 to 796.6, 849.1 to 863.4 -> 0.93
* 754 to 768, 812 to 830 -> 0.86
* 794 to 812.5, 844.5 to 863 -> 1.05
